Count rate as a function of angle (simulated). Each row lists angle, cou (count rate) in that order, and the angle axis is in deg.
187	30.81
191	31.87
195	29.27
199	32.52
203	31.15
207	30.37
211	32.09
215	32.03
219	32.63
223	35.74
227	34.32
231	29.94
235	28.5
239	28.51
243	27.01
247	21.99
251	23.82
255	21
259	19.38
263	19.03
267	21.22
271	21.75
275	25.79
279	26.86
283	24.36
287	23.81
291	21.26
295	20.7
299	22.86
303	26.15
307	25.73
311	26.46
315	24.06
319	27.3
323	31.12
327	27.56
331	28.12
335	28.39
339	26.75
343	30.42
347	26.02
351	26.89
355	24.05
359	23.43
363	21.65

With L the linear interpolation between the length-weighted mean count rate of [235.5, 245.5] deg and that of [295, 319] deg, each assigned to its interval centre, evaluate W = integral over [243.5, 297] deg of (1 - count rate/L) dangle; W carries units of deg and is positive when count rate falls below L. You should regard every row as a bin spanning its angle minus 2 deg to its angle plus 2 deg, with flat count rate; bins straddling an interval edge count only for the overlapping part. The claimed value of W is 7.8 deg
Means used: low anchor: 27.6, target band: 22.5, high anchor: 24.9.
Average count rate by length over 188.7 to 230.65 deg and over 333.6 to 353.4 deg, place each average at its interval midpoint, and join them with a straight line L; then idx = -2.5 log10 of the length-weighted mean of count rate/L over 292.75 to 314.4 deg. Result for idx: 0.188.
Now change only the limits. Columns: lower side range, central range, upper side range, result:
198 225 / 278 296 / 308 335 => 0.235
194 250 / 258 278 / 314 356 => 0.315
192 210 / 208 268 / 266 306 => 0.025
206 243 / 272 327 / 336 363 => 0.120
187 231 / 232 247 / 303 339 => 0.128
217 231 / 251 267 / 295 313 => 0.406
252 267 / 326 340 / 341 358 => -0.094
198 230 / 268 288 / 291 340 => 0.167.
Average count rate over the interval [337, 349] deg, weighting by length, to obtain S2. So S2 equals 27.7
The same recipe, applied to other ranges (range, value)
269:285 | 24.7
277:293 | 24.1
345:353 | 26.5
